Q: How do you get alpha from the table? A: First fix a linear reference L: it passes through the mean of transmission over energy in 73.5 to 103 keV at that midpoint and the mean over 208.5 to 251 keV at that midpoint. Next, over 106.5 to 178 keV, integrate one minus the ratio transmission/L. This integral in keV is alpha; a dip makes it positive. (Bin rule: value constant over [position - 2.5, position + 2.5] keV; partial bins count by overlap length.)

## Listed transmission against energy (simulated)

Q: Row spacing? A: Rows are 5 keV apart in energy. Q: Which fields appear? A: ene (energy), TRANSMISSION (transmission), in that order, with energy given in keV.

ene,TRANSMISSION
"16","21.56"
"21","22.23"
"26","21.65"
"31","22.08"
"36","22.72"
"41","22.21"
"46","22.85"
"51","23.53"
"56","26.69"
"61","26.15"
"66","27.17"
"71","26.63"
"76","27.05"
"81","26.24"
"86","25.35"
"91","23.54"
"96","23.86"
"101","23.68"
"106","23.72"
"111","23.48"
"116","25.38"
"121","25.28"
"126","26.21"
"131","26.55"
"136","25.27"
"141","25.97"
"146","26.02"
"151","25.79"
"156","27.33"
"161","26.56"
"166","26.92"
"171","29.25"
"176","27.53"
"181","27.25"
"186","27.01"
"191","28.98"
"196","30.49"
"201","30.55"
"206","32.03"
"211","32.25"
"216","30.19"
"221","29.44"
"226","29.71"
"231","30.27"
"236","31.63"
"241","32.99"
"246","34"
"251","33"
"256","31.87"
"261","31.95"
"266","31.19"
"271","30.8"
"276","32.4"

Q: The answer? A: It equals 3.3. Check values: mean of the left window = 25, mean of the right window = 31.4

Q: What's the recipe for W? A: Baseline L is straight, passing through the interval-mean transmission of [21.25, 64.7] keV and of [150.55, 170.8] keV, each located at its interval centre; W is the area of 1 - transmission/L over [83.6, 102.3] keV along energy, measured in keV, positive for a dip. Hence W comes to 0.7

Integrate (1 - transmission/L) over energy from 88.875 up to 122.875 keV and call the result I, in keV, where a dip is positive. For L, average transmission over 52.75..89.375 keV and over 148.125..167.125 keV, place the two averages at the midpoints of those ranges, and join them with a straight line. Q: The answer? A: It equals 3.0 keV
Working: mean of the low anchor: 26.3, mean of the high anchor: 26.6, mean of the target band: 24.1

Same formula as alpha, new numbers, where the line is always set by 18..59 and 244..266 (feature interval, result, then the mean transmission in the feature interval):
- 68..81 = -1.13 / 26.7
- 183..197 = 0.51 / 28.6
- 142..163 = 1.21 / 26.4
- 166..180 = 0.44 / 28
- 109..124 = 0.93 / 24.8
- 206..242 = 0.26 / 30.9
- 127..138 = 0.46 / 26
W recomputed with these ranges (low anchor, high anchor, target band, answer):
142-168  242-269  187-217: -1.36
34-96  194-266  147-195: 2.78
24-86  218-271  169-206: 0.68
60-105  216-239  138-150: 0.69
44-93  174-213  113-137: 1.43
